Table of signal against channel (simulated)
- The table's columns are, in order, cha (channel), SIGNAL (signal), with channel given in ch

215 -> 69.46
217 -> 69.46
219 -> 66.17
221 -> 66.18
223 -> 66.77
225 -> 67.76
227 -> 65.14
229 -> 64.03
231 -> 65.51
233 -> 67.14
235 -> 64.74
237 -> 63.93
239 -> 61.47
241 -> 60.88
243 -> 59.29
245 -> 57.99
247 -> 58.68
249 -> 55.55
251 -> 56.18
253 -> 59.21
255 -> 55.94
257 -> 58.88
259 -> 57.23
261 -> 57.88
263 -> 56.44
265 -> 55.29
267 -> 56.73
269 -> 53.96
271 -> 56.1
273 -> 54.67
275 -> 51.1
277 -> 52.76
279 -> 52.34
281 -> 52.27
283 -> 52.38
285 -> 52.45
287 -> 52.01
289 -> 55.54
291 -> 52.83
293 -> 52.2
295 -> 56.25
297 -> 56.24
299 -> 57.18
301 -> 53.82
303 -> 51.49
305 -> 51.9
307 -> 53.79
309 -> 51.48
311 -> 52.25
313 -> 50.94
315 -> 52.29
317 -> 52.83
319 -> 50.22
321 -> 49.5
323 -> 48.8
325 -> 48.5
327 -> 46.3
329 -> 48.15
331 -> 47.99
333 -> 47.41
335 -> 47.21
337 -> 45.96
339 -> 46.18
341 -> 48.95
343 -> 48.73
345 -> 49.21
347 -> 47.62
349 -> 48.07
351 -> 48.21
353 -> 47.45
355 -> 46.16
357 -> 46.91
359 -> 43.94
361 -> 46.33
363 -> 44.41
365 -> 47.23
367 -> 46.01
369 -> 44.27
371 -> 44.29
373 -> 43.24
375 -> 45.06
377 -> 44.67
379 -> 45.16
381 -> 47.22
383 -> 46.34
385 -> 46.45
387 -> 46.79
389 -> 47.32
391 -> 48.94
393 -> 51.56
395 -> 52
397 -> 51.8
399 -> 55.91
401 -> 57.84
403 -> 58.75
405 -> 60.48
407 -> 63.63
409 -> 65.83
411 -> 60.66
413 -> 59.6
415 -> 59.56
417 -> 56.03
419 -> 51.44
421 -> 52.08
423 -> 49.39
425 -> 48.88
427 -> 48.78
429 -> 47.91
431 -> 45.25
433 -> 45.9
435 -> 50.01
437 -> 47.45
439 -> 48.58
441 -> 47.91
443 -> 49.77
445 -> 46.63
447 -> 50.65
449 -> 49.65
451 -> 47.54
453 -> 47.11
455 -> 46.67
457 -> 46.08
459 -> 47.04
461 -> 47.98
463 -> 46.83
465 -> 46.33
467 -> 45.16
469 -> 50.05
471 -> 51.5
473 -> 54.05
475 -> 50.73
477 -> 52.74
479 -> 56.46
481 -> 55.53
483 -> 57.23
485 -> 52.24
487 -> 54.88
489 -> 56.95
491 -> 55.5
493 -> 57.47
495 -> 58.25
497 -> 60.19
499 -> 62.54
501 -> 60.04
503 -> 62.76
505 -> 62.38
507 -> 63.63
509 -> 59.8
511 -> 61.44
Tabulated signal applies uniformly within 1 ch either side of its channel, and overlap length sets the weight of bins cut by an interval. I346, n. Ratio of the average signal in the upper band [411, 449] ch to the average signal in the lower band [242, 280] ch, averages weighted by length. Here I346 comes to 0.90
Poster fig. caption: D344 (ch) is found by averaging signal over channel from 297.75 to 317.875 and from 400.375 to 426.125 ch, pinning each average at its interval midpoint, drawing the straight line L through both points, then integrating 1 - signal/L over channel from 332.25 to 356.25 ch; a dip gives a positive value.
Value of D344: 3.0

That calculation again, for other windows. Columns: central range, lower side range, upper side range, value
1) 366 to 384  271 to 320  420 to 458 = 1.87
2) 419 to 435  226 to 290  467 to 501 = 2.07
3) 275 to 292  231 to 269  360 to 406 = 1.14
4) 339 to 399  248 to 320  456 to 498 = 7.04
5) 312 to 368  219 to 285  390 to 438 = 8.18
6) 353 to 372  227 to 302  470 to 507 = 3.80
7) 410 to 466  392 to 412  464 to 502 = 6.69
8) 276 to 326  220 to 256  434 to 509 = 5.90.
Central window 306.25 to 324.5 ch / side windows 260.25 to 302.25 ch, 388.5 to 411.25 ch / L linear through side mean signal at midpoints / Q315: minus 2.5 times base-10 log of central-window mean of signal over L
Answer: 0.074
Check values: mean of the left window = 54.3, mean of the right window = 56.3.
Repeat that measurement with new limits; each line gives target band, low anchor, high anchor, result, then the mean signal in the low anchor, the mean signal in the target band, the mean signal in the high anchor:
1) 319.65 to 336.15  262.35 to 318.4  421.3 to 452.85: 0.09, 53.5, 48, 48.3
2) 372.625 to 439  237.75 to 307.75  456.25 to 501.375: 0.05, 55.4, 51.6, 53.2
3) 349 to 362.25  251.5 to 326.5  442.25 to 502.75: 0.14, 53.6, 46.6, 52.3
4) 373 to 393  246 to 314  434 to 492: 0.12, 54.5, 46.5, 50.3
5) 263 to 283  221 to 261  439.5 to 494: 0.11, 61.4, 54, 50.7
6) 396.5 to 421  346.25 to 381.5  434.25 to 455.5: -0.23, 45.9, 58.3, 48.4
